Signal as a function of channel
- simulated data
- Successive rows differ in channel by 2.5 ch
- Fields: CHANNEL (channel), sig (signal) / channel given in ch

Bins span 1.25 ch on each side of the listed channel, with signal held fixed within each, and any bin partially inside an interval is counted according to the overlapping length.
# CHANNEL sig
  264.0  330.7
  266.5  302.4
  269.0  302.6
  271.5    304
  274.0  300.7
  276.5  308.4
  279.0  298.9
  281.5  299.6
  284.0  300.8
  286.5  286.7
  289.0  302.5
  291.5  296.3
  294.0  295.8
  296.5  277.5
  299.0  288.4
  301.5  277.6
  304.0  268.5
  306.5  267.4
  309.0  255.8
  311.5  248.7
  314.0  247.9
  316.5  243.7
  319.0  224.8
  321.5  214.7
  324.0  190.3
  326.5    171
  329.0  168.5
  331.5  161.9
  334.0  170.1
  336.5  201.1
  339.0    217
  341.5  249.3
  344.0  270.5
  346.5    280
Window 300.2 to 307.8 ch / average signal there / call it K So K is 271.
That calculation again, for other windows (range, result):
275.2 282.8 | 302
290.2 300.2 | 290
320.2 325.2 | 203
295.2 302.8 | 281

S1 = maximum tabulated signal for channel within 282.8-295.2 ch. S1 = 302.5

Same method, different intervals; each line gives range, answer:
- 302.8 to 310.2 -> 268.5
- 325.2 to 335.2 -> 171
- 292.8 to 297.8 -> 295.8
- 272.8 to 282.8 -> 308.4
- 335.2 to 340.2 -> 217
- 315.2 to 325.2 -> 243.7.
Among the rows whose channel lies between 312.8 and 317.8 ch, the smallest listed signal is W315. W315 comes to 243.7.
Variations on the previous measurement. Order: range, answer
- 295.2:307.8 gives 267.4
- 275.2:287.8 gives 286.7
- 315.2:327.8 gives 171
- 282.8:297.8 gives 277.5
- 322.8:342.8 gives 161.9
